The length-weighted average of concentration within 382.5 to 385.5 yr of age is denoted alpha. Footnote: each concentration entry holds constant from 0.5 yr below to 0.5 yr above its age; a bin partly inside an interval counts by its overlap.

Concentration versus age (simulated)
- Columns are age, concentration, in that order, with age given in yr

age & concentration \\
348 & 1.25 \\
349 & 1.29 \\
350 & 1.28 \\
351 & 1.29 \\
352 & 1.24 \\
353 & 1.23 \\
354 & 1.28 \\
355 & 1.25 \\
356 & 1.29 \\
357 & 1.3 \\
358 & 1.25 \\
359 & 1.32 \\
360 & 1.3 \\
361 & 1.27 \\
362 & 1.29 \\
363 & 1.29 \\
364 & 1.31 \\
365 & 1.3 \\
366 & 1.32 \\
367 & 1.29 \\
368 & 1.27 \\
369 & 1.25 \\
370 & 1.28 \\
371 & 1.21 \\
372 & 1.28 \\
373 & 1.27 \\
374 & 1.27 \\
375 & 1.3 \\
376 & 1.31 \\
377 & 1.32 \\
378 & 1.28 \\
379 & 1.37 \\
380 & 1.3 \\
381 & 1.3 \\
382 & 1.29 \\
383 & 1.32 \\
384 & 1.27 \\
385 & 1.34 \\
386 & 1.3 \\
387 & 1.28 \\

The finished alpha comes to 1.31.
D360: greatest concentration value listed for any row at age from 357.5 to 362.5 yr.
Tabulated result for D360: 1.32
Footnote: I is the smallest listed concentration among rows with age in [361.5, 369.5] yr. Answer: 1.25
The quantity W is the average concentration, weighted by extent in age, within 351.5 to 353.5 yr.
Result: 1.23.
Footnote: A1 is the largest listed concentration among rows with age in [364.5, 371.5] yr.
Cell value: 1.32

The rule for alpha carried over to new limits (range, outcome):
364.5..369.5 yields 1.29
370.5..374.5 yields 1.26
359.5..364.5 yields 1.29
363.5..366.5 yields 1.31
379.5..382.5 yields 1.3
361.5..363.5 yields 1.29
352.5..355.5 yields 1.25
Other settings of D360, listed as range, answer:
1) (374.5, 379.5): 1.37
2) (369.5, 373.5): 1.28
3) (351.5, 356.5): 1.29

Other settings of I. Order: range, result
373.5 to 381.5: 1.27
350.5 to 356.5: 1.23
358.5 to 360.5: 1.3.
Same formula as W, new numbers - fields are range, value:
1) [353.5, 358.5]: 1.27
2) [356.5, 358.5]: 1.27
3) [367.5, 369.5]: 1.26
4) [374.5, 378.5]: 1.3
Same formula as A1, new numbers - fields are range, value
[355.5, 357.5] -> 1.3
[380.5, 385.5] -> 1.34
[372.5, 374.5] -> 1.27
